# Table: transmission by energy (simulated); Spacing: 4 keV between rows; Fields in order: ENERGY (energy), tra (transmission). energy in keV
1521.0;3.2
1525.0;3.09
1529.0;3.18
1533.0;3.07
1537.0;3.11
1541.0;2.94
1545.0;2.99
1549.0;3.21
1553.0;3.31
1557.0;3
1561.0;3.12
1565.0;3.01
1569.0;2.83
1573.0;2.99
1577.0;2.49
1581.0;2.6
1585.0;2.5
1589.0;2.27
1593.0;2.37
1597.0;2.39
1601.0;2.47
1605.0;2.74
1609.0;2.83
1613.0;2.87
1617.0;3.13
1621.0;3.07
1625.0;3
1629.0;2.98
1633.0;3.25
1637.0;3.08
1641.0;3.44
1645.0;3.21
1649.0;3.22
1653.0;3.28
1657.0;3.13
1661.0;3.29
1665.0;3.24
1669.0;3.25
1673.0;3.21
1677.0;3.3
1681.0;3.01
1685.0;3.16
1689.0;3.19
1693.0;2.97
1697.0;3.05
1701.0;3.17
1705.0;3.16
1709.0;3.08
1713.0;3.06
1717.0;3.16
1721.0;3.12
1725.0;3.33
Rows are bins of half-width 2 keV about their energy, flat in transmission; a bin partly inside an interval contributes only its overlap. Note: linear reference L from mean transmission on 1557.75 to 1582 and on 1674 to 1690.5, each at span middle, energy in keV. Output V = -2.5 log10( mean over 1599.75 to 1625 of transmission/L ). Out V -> 0.04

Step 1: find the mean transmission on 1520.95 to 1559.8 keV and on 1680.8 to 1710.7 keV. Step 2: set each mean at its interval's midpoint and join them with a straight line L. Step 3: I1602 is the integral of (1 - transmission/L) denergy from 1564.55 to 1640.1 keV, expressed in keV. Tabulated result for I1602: 7.7 keV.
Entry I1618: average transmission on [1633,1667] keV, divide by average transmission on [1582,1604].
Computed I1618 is 1.34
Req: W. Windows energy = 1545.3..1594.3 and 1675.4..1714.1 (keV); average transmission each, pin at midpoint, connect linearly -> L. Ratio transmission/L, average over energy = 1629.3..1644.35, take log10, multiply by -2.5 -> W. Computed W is -0.09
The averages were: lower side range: 2.82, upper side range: 3.11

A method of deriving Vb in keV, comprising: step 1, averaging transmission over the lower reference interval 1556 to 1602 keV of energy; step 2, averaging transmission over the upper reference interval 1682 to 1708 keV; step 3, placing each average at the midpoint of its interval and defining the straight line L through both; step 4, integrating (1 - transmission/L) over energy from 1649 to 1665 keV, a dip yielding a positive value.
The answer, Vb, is -1.4 keV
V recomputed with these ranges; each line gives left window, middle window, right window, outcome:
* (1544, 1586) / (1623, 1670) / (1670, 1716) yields -0.05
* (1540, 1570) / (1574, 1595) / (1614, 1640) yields 0.24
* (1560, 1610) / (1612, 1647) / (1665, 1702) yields -0.09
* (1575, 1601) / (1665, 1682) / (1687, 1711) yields -0.09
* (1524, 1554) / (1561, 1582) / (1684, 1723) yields 0.10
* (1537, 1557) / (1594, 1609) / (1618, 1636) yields 0.20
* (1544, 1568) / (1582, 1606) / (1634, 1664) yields 0.27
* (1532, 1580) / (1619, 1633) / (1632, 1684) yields 0.04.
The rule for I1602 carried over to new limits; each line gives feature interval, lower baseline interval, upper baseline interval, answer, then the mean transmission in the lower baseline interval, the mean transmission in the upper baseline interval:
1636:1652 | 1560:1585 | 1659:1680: -0.6 keV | 2.8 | 3.25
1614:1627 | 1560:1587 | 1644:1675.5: -0.1 keV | 2.78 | 3.23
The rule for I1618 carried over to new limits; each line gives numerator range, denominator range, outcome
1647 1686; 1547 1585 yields 1.10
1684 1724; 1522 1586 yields 1.05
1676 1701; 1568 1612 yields 1.20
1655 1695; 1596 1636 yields 1.10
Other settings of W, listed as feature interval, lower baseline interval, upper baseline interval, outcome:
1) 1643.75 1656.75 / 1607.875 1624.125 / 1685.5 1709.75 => -0.07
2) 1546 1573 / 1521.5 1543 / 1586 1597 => -0.12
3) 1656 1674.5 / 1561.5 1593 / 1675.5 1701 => -0.07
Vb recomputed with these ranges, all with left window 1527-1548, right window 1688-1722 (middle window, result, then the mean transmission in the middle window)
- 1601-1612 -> 1.23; 2.74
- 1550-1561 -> -0.30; 3.15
